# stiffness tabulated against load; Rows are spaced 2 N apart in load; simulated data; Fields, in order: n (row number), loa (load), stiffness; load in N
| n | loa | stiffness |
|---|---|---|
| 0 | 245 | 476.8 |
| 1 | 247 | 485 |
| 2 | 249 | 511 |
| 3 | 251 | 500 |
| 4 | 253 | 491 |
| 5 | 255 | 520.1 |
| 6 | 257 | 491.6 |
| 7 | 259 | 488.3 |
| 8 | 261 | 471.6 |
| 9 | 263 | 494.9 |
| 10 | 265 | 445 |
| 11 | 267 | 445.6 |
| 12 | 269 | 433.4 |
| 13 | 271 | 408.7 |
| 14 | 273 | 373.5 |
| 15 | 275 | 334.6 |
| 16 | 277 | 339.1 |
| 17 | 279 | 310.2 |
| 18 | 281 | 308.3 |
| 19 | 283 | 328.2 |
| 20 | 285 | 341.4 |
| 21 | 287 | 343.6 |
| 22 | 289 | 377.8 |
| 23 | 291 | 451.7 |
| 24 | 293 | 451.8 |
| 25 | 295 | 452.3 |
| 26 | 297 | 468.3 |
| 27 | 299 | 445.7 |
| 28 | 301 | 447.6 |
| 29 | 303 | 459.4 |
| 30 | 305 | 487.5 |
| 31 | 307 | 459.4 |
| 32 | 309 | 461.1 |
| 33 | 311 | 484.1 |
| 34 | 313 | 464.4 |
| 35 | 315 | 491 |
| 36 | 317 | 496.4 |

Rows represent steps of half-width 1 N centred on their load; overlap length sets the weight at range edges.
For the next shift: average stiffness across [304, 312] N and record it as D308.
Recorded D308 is 473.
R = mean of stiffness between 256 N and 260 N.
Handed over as 490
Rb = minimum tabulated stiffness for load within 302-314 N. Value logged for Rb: 459.4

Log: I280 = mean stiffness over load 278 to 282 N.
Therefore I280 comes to 309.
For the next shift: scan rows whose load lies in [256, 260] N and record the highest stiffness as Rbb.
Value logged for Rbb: 491.6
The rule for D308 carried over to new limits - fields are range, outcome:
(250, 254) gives 496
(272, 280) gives 339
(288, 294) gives 427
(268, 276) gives 388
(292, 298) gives 457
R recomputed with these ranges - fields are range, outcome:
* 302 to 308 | 469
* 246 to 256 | 501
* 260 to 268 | 464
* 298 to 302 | 447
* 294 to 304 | 455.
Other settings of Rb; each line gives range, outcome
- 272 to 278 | 334.6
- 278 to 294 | 308.3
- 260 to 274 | 373.5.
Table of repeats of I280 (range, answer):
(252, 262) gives 493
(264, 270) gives 441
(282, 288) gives 338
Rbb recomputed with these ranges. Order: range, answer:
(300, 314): 487.5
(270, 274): 408.7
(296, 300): 468.3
